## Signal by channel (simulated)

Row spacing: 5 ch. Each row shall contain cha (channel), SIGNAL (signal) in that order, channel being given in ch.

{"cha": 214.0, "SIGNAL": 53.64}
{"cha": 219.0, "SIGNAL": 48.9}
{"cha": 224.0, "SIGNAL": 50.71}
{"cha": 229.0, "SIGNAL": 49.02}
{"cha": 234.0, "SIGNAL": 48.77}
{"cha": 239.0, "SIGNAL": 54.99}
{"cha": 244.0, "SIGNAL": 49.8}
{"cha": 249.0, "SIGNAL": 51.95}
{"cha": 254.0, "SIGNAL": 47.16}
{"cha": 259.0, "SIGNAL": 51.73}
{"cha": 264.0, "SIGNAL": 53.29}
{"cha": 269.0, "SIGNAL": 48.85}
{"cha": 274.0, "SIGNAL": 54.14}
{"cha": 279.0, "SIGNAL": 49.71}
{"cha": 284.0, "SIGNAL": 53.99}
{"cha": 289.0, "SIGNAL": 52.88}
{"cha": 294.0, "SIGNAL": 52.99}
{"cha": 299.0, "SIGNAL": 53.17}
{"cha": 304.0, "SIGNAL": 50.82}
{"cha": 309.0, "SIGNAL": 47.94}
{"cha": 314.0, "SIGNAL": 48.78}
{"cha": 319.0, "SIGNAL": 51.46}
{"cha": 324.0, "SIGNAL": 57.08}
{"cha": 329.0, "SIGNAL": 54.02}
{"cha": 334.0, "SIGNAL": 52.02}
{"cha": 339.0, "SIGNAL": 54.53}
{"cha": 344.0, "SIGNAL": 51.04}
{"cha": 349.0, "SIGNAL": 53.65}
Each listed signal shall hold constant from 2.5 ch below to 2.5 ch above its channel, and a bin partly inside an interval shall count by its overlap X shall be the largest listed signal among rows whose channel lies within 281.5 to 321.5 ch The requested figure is 53.99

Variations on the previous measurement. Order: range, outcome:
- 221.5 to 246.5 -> 54.99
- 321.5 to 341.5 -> 57.08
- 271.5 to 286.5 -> 54.14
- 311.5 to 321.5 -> 51.46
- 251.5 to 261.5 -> 51.73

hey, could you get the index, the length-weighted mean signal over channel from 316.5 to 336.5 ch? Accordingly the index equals 53.6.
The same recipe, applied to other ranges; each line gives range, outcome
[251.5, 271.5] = 50.3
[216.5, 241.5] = 50.5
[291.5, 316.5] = 50.7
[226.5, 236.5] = 48.9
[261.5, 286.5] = 52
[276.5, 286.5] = 51.9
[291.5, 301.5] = 53.1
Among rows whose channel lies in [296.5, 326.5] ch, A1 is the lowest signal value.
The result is 47.94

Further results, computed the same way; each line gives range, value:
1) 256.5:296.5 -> 48.85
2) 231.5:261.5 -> 47.16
